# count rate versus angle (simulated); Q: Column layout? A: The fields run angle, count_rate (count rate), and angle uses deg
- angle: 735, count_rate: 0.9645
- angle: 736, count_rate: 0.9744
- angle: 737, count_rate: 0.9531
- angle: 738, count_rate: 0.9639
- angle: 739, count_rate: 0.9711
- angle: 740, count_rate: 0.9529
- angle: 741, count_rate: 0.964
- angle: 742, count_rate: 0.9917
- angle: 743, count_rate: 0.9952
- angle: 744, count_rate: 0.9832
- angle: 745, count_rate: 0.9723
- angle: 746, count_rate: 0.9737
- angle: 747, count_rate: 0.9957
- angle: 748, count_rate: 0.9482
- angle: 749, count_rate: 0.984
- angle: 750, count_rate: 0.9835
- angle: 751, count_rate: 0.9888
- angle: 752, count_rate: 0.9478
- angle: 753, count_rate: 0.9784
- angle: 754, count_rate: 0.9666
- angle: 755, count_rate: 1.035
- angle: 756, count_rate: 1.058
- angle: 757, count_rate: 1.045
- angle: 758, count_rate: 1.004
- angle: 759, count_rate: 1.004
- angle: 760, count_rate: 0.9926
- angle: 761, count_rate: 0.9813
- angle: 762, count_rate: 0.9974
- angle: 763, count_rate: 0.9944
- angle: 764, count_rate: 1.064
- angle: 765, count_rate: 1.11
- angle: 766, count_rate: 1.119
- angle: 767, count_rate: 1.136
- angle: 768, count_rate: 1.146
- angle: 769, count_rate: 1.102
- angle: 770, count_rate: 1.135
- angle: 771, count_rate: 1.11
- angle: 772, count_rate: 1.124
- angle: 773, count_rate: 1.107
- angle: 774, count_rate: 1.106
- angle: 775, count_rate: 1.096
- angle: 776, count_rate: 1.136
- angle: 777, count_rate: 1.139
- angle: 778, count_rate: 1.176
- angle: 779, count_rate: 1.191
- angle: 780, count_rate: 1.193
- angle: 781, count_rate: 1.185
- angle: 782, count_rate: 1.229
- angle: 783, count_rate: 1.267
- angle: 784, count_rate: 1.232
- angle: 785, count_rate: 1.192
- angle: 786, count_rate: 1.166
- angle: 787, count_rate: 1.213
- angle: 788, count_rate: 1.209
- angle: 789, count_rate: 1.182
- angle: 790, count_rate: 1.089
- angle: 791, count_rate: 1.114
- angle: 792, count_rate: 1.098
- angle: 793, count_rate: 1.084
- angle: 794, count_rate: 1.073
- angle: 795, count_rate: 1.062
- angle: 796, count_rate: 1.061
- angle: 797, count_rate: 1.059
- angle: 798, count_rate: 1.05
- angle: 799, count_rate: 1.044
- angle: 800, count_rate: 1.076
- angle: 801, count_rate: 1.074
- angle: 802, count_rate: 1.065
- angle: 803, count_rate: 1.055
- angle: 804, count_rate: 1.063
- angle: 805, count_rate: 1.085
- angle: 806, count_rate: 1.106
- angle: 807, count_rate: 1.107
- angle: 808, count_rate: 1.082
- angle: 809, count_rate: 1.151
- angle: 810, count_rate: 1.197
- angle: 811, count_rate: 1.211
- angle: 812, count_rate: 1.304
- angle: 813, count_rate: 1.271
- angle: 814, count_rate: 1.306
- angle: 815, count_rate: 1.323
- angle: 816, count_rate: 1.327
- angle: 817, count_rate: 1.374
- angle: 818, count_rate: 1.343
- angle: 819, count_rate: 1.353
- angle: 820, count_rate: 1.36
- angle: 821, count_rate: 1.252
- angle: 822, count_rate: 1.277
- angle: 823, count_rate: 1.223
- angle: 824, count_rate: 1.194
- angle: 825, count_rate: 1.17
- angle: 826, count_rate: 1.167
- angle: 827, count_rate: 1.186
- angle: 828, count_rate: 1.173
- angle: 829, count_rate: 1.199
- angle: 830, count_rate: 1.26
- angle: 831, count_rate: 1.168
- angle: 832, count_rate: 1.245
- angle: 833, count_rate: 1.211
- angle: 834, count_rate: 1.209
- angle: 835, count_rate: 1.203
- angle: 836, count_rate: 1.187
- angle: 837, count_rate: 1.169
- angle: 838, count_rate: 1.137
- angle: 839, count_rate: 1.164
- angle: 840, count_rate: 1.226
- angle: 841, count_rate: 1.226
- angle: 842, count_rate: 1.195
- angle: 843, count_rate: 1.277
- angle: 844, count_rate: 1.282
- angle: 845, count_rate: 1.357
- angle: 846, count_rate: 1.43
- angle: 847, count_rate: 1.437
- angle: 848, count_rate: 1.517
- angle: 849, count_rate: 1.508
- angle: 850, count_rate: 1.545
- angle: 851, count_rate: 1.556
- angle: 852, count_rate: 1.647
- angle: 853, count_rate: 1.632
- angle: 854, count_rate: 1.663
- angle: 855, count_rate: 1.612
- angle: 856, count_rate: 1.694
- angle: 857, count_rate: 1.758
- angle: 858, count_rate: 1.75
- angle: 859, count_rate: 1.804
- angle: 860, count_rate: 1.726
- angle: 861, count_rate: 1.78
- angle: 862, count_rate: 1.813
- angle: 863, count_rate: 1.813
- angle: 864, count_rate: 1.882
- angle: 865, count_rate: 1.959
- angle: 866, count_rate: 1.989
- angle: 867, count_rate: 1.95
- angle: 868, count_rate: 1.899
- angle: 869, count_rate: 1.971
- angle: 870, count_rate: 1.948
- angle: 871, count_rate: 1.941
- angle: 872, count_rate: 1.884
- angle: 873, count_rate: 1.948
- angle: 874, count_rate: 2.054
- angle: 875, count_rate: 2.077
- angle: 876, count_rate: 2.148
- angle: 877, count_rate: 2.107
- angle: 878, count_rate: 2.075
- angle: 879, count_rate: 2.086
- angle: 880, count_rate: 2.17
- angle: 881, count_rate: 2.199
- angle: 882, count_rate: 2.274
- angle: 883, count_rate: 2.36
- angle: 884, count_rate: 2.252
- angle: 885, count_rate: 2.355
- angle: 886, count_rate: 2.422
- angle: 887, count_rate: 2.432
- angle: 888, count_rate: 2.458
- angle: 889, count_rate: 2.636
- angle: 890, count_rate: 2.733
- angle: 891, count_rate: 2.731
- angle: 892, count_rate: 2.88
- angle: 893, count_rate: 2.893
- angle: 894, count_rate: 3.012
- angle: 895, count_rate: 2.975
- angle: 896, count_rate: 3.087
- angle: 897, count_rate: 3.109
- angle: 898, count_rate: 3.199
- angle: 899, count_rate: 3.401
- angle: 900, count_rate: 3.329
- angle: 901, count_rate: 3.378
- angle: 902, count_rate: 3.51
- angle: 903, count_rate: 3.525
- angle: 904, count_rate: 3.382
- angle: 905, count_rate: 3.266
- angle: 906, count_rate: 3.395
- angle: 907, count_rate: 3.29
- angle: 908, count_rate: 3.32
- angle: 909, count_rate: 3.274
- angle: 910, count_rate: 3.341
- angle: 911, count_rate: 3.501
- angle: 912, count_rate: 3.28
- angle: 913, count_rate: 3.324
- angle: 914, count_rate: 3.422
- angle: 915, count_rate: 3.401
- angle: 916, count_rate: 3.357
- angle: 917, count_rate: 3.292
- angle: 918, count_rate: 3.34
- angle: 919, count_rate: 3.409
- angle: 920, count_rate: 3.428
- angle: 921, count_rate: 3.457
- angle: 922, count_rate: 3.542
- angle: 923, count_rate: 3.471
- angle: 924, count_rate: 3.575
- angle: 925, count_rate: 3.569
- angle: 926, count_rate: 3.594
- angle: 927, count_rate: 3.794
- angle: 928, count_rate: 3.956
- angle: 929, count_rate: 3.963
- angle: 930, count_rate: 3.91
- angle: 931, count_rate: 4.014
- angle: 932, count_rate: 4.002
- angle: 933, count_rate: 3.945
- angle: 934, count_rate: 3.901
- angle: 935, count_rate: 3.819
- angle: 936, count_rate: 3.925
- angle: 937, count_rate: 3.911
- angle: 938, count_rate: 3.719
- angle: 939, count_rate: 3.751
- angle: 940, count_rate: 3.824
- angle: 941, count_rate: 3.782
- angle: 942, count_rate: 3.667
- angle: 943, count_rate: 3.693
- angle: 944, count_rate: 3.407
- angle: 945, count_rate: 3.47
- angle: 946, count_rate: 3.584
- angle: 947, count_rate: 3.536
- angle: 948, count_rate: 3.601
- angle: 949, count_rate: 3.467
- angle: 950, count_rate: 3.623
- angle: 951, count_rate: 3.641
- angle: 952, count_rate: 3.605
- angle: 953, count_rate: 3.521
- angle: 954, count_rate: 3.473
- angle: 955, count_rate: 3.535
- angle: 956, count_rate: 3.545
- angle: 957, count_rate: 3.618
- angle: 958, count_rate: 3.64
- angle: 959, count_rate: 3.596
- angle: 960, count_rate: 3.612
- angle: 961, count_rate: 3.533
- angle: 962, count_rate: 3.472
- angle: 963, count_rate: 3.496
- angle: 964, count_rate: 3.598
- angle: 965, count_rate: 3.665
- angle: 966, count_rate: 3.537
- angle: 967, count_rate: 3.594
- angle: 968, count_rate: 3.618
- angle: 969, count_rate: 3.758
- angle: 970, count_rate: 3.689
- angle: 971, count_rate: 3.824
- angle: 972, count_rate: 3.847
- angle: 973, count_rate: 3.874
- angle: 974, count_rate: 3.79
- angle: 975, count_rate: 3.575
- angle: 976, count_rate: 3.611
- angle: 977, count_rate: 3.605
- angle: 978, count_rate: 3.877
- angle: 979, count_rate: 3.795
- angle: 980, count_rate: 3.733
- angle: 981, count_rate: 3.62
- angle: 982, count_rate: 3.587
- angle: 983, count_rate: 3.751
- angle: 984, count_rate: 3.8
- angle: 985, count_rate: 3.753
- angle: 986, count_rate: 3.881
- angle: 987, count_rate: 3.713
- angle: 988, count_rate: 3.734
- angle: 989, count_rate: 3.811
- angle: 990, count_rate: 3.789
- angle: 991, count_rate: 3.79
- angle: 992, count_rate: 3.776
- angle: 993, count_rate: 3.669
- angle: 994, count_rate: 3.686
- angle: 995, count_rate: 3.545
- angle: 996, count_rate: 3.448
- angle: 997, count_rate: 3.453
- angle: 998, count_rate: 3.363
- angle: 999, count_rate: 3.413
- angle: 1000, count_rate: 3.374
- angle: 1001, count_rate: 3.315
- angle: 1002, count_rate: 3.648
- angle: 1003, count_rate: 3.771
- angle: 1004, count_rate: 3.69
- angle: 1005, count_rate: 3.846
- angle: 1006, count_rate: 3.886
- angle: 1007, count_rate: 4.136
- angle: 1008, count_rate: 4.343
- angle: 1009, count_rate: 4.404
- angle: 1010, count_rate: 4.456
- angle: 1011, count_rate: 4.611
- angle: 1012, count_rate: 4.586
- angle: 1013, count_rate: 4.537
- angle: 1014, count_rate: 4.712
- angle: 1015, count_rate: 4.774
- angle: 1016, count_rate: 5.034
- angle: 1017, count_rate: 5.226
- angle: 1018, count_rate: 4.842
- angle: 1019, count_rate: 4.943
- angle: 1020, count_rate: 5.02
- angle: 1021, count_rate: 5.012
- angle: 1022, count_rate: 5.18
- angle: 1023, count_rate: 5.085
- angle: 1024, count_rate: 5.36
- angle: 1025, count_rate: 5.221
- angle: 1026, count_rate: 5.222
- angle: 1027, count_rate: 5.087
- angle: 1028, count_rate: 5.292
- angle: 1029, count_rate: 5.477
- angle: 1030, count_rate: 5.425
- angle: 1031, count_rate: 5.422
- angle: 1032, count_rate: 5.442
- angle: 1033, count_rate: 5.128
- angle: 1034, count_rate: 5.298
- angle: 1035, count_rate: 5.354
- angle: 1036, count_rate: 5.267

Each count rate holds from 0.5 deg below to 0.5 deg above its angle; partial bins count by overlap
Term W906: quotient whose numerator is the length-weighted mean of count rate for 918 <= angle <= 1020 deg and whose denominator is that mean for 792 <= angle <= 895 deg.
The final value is 2.38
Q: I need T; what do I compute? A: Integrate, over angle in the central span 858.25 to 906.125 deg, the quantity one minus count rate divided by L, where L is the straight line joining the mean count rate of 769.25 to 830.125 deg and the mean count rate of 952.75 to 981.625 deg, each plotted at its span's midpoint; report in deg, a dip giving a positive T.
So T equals -0.7 deg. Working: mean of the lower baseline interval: 1.17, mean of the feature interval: 2.45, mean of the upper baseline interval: 3.64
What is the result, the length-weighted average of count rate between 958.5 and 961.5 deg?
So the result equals 3.58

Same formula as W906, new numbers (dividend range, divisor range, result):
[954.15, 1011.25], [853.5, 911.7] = 1.50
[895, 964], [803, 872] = 2.50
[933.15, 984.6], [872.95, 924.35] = 1.24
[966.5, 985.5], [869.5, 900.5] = 1.49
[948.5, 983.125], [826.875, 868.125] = 2.45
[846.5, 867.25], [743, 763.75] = 1.73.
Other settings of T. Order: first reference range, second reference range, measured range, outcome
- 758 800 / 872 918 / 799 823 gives 5.9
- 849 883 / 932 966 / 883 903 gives -3.4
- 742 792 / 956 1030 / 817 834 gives 5.6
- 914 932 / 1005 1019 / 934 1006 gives 7.8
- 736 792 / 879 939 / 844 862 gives 6.0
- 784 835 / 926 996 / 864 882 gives 1.7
